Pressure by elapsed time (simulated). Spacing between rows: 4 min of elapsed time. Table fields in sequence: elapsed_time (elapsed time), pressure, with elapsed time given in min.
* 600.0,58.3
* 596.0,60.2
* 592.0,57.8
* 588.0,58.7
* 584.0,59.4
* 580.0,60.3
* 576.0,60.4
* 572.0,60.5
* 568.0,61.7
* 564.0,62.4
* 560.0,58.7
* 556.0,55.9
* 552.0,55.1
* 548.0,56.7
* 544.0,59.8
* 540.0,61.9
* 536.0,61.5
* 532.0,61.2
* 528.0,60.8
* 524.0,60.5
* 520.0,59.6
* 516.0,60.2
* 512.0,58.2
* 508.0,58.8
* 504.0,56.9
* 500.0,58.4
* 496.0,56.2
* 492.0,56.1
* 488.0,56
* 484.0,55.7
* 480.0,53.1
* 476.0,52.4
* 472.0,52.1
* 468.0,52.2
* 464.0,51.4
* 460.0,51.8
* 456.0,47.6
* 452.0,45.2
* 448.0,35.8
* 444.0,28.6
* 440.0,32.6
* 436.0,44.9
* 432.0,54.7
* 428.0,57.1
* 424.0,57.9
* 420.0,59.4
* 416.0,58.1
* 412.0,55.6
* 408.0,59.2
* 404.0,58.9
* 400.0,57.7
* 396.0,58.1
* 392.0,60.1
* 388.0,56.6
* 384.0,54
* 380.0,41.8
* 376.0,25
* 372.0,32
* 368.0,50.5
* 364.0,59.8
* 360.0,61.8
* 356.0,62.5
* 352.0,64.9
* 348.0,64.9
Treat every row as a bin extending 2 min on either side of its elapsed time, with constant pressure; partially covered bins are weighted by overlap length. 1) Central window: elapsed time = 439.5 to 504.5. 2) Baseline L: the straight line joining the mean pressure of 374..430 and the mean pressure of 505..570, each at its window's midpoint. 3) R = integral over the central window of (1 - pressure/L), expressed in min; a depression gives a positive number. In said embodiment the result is 8.3 min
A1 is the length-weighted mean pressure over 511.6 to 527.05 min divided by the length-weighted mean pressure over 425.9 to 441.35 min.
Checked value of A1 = 1.2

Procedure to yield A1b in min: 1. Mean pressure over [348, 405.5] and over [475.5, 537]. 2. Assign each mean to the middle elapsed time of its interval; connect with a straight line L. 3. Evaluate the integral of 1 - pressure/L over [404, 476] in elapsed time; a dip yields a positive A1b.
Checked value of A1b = 7.3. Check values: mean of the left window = 53.5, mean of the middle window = 50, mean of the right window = 57.9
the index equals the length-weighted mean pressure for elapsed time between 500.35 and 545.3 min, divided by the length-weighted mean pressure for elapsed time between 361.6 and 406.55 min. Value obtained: 1.2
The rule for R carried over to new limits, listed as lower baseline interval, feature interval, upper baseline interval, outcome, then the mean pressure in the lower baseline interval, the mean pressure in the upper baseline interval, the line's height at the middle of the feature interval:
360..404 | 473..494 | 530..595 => 0.4 min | 50.5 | 59.5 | 55.6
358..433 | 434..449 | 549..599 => 5.3 min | 53.6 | 59.2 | 55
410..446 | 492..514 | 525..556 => -0.5 min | 49.9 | 59.4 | 56.2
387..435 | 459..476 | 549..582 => 1.8 min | 57.5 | 59.3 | 58.2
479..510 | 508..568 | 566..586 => -0.9 min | 56.5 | 60.5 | 58.6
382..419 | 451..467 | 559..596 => 2.5 min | 57.6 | 60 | 58.4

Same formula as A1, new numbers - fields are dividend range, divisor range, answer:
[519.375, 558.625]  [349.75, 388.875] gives 1.17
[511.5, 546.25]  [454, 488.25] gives 1.16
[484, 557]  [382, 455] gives 1.13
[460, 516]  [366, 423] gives 1.06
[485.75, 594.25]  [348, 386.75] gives 1.15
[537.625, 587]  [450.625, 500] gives 1.12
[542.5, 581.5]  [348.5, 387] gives 1.16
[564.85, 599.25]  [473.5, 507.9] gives 1.07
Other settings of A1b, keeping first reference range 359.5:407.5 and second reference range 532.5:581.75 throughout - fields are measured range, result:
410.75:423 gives -1.1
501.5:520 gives -0.4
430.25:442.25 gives 2.3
